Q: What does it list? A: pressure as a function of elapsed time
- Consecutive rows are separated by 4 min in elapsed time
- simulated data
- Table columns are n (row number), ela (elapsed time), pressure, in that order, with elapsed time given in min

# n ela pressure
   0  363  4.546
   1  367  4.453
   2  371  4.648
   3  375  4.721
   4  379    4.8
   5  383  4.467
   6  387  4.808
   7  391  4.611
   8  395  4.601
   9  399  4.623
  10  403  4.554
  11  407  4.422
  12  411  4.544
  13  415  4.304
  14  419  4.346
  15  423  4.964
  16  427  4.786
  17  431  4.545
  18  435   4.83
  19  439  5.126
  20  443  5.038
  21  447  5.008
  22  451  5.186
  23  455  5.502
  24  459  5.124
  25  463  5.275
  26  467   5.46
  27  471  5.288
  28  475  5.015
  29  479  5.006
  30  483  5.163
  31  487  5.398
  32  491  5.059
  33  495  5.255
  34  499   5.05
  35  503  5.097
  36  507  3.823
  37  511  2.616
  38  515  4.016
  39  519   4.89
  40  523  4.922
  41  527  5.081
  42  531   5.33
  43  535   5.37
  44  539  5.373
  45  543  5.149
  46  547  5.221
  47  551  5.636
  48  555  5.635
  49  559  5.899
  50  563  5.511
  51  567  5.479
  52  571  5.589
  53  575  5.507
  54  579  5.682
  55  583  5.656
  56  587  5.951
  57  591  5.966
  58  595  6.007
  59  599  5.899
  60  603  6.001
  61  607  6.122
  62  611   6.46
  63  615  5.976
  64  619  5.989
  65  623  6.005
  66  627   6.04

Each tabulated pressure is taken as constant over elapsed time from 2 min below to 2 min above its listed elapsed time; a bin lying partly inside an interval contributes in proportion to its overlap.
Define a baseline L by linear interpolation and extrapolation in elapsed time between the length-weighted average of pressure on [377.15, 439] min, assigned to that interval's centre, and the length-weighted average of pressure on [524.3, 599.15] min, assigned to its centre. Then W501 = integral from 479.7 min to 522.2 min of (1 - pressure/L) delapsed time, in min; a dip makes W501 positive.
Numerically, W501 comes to 4.3 min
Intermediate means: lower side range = 4.63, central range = 4.66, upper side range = 5.56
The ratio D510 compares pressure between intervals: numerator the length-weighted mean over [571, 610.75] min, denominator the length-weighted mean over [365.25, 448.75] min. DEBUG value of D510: 1.26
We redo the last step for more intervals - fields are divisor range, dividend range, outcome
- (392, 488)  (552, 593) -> 1.16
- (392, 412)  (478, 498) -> 1.14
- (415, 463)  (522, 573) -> 1.10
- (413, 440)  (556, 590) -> 1.21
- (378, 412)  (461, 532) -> 1.06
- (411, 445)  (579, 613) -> 1.27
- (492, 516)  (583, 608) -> 1.37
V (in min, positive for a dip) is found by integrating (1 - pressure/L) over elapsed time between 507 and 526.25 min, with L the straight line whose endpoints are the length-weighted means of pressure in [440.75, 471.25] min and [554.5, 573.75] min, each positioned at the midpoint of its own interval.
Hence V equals 4.6 min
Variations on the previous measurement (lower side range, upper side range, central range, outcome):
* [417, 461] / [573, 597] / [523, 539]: 0.7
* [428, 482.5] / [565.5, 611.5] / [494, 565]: 6.9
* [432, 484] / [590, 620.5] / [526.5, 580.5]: 2.5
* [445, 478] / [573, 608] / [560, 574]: 0.5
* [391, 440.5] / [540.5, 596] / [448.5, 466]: -1.3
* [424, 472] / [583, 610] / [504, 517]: 4.4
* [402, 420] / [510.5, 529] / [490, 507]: -2.0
